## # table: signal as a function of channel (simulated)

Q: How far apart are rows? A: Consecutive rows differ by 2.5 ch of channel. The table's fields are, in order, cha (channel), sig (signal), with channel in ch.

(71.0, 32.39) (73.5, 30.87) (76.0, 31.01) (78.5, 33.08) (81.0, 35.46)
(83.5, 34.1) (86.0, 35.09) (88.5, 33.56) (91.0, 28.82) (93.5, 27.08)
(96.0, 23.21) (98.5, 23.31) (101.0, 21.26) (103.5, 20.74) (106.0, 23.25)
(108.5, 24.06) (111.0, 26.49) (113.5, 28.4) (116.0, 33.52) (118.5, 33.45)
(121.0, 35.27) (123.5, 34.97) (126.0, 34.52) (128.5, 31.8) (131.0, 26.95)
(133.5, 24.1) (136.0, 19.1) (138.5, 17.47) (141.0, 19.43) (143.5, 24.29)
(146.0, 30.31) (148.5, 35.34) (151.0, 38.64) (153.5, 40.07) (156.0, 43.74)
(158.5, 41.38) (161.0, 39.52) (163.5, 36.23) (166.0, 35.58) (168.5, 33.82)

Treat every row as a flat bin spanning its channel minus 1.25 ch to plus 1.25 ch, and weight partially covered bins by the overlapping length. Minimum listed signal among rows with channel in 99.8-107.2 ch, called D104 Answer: 20.74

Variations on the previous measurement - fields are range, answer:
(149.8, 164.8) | 36.23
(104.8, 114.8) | 23.25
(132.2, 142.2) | 17.47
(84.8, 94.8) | 27.08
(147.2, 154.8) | 35.34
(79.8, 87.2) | 34.1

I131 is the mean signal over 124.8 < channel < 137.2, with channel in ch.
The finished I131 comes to 27.3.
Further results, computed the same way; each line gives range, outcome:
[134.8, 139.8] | 18.3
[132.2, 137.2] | 21.7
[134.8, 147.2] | 22.1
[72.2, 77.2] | 31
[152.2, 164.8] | 40.2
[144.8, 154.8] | 36.2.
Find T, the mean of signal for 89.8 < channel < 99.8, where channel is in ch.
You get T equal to 25.6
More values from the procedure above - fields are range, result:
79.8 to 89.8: 34.5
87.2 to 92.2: 31.3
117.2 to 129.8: 34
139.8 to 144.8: 22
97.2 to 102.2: 22.3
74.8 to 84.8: 33.4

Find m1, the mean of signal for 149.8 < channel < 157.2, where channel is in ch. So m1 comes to 40.8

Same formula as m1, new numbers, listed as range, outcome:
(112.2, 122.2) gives 32.6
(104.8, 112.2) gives 24.6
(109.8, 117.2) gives 29.5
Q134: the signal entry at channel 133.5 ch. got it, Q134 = 24.1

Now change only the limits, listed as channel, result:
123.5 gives 34.97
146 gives 30.31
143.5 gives 24.29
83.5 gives 34.1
